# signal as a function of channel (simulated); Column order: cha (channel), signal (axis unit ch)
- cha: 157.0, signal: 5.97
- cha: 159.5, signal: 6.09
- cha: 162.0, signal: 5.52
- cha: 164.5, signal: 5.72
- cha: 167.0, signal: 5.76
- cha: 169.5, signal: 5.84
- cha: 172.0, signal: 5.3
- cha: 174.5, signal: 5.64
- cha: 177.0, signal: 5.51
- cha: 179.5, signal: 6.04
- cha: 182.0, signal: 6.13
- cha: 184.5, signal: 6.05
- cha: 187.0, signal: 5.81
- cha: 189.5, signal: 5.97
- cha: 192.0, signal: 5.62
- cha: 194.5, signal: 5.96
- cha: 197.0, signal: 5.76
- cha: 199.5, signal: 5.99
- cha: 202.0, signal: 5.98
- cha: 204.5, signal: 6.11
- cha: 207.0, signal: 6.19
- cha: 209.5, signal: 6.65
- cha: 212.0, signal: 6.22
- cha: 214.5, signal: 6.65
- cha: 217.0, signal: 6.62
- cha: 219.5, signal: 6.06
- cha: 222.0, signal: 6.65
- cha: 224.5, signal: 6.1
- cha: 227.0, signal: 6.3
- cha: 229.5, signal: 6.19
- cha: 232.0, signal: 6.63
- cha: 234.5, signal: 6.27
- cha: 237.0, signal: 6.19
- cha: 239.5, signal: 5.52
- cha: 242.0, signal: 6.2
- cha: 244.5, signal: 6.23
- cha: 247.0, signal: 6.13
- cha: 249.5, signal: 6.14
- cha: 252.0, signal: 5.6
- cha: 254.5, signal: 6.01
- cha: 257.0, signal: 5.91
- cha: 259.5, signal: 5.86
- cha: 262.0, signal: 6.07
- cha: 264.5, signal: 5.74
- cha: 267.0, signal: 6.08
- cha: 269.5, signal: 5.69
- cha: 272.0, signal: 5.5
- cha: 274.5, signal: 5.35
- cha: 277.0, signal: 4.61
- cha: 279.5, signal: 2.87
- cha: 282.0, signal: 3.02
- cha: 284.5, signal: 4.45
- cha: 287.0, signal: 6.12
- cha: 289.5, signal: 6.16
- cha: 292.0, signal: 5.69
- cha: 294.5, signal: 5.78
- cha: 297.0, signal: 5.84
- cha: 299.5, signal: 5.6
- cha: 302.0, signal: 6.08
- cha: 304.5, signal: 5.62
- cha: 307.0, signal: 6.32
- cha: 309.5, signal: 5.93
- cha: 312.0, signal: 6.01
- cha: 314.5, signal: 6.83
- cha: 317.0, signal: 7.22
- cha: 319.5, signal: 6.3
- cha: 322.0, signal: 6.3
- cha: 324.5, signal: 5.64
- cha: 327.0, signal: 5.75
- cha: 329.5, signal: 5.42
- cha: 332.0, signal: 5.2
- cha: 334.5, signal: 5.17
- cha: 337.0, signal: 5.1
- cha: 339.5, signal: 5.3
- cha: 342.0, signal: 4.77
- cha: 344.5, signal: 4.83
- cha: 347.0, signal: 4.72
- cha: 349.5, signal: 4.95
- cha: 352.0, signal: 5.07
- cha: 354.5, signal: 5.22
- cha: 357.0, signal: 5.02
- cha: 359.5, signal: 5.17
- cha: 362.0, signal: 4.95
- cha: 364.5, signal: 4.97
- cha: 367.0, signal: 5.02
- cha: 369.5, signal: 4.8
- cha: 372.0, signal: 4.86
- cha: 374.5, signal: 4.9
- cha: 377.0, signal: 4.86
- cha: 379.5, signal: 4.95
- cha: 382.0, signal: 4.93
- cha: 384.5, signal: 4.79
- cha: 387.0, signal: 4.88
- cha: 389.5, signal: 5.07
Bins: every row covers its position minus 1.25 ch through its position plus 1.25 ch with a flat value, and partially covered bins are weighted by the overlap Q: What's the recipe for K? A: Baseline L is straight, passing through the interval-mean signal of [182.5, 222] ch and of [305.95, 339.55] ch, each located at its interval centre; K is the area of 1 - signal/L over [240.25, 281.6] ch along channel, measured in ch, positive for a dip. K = 3.12 ch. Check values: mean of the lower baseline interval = 6.13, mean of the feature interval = 5.57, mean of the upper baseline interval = 5.91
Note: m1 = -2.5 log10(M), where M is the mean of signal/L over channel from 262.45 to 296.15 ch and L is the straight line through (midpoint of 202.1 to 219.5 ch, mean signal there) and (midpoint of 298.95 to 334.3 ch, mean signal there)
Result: 0.18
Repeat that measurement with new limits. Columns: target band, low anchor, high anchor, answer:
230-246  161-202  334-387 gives -0.12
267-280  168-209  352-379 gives 0.09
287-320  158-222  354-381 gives -0.15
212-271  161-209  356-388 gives -0.10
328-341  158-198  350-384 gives -0.03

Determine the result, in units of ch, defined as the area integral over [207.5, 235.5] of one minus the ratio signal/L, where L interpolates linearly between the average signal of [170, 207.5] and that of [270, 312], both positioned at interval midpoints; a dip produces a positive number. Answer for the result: -3.4 ch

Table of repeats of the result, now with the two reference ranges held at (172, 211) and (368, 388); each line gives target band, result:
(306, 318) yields -2.7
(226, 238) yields -1.3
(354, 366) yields -0.2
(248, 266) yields -1.1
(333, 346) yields 0.2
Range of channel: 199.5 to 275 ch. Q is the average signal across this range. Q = 6.1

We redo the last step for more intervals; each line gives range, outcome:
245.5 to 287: 5.34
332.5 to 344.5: 5.07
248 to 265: 5.91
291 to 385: 5.42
